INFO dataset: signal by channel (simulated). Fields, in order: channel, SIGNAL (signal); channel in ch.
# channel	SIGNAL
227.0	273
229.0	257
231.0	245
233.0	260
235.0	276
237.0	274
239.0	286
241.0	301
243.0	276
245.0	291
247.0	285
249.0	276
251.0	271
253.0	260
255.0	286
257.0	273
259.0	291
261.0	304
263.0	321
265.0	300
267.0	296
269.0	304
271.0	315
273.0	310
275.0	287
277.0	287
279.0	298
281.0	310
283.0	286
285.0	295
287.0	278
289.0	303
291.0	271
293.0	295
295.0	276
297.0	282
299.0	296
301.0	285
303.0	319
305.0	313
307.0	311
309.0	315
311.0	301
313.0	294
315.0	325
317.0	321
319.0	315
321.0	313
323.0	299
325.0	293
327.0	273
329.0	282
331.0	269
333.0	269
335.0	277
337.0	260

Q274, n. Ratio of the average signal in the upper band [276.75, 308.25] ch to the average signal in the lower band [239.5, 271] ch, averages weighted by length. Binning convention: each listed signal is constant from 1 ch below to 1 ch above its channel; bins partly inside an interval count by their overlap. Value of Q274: 1.02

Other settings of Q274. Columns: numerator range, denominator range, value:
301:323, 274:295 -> 1.07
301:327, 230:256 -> 1.11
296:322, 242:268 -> 1.07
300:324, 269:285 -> 1.03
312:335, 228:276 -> 1.03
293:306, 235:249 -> 1.04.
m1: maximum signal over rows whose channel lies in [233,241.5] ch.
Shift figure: 301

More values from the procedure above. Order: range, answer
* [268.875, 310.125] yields 319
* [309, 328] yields 325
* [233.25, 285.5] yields 321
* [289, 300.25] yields 303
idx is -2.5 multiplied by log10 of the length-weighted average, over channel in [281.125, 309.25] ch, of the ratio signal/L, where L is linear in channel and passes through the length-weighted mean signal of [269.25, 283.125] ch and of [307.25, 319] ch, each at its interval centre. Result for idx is 0.04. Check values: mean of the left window 300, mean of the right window 312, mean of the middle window 295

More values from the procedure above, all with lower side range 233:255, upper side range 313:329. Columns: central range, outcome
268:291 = -0.02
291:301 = 0.04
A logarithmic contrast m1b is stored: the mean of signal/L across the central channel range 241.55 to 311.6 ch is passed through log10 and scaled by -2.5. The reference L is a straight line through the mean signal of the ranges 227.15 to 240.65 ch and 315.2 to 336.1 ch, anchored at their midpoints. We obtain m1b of -0.05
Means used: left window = 268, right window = 292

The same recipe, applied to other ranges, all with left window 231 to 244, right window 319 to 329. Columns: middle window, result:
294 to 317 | -0.04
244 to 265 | -0.02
